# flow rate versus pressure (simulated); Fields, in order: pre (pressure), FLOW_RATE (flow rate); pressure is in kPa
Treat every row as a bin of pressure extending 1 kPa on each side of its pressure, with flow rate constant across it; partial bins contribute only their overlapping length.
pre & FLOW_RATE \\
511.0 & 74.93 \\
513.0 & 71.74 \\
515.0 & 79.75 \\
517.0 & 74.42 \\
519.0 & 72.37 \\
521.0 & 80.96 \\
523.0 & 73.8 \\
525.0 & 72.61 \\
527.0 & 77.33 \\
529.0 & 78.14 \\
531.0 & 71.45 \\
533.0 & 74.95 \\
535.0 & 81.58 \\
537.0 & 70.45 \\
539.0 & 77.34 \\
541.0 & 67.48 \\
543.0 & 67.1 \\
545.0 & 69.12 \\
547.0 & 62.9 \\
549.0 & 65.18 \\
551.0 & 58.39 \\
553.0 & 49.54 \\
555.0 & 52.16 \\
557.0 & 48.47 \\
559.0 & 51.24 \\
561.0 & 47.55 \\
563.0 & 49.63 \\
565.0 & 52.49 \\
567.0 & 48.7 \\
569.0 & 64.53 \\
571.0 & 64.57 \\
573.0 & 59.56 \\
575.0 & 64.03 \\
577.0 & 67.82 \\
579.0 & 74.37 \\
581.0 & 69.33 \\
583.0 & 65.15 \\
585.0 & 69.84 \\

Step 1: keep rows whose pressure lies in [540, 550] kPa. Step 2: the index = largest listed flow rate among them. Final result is 69.12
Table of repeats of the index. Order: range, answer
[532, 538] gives 81.58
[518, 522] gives 80.96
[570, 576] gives 64.57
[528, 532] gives 78.14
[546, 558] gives 65.18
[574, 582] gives 74.37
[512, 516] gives 79.75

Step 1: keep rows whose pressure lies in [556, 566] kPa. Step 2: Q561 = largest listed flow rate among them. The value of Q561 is 52.49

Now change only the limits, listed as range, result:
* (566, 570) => 64.53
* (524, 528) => 77.33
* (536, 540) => 77.34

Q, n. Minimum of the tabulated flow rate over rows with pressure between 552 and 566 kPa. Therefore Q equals 47.55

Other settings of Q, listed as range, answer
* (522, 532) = 71.45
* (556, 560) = 48.47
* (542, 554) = 49.54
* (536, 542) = 67.48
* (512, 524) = 71.74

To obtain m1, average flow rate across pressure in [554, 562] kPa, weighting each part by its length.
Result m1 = 49.9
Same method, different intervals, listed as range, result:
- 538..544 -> 70.6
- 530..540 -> 75.2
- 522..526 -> 73.2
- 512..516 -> 75.7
